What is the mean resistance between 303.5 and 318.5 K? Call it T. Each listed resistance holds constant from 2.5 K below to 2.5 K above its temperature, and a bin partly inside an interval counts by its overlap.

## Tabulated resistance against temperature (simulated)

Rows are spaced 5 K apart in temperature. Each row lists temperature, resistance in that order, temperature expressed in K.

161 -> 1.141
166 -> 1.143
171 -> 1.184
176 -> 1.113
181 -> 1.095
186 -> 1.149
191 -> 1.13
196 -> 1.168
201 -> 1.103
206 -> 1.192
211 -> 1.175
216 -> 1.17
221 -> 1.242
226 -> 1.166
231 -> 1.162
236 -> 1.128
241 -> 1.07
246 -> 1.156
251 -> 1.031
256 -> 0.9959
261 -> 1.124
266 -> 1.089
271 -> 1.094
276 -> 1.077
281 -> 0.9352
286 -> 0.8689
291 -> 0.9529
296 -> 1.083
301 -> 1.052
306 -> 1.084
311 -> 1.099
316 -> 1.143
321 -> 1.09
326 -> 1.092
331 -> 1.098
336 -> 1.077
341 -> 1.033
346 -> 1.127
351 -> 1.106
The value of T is 1.11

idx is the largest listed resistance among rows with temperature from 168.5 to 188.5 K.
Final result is 1.184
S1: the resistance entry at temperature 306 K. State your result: 1.084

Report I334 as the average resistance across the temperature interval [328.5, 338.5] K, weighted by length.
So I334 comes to 1.09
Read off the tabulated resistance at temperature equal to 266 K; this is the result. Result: 1.089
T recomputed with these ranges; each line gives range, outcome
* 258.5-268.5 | 1.11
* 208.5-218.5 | 1.17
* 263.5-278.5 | 1.09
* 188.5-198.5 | 1.15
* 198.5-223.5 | 1.18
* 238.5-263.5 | 1.08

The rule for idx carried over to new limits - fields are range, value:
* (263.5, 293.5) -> 1.094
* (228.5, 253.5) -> 1.162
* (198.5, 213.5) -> 1.192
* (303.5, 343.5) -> 1.143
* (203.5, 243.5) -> 1.242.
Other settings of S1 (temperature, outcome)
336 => 1.077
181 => 1.095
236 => 1.128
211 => 1.175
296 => 1.083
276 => 1.077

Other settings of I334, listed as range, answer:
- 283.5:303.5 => 0.989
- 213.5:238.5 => 1.17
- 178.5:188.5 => 1.12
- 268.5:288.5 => 0.994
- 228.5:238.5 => 1.15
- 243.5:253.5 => 1.09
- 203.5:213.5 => 1.18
